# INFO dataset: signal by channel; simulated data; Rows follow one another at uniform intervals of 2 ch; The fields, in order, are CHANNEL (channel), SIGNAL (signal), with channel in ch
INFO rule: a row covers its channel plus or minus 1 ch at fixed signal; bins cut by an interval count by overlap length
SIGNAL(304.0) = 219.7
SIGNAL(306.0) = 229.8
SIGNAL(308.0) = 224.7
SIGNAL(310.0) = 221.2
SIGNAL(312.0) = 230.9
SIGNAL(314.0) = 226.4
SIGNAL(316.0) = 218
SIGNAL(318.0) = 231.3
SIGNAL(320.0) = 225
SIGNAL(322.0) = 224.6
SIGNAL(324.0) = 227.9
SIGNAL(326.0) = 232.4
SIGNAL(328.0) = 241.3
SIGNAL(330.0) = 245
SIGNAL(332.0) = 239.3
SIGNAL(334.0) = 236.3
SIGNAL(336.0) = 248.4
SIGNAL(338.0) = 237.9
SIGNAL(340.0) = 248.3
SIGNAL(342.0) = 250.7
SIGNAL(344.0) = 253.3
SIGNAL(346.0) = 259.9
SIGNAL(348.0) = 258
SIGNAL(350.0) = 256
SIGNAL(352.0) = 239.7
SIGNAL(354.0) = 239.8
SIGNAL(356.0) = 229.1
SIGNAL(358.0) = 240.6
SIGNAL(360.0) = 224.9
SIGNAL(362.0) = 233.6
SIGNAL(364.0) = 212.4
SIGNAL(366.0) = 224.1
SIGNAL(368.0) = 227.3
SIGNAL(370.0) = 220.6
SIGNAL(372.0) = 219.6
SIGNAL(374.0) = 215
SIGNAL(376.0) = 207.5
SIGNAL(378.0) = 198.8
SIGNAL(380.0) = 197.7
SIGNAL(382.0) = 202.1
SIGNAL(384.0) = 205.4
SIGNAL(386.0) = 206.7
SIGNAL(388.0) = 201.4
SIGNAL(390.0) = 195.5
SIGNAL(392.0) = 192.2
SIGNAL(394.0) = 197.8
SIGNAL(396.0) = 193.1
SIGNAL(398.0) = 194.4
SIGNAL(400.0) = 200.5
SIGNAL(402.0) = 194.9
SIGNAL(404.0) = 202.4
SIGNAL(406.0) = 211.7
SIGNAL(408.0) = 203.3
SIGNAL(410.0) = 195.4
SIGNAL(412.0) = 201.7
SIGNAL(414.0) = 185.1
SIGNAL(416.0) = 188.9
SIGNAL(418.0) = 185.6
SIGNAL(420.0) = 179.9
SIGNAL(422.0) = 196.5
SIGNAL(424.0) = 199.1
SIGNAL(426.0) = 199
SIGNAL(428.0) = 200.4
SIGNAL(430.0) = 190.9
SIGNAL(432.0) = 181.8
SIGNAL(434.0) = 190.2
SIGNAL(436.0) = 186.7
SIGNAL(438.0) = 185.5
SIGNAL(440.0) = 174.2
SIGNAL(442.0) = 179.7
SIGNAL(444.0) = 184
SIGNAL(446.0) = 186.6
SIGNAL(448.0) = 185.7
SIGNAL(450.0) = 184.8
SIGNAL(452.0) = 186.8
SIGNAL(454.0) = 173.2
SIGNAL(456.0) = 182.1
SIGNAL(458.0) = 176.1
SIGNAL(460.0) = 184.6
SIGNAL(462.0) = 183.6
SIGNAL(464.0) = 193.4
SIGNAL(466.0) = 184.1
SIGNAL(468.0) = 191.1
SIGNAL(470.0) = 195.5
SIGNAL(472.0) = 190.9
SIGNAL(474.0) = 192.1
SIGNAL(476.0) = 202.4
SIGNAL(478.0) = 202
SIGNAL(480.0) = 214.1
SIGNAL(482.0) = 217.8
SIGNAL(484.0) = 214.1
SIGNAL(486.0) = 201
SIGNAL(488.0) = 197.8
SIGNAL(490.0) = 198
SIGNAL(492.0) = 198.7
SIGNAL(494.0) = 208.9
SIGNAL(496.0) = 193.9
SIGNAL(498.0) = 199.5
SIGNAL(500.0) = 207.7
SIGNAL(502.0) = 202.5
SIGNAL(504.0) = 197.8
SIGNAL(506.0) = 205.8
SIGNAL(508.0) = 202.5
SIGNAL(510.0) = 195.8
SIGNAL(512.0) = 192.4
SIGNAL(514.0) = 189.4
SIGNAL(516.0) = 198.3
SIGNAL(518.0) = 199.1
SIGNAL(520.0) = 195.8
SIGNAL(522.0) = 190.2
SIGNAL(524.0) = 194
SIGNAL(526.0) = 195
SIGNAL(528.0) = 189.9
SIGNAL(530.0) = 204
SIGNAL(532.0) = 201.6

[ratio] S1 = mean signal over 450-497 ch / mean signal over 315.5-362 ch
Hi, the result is 0.8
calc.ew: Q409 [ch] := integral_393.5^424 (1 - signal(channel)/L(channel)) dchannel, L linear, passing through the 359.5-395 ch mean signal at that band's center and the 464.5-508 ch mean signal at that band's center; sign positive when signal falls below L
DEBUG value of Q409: 1.7 ch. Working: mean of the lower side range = 210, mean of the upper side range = 201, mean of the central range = 195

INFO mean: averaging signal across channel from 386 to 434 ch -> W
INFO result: 195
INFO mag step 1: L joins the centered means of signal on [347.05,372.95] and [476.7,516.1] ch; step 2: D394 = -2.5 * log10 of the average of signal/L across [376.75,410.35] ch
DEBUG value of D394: 0.13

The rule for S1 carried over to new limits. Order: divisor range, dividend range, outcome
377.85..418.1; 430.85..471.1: 0.93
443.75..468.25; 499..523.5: 1.08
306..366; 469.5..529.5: 0.84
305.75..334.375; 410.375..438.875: 0.83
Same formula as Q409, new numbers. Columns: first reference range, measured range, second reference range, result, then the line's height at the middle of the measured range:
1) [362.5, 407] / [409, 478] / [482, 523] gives 4.93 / 203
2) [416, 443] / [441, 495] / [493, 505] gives 0.82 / 196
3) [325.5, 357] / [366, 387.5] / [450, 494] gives 1.93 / 231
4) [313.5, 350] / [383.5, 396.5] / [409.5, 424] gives 0.47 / 206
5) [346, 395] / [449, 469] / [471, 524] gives 2.14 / 206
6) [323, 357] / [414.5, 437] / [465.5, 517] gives 2.90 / 219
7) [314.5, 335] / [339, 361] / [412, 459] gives -2.36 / 222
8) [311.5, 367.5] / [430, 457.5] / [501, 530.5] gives 3.85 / 213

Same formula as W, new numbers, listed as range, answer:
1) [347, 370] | 234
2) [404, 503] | 193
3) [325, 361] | 243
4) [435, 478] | 186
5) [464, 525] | 199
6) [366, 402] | 205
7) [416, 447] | 188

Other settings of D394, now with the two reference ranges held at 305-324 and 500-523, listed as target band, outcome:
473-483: -0.02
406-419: 0.09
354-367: -0.04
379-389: 0.07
